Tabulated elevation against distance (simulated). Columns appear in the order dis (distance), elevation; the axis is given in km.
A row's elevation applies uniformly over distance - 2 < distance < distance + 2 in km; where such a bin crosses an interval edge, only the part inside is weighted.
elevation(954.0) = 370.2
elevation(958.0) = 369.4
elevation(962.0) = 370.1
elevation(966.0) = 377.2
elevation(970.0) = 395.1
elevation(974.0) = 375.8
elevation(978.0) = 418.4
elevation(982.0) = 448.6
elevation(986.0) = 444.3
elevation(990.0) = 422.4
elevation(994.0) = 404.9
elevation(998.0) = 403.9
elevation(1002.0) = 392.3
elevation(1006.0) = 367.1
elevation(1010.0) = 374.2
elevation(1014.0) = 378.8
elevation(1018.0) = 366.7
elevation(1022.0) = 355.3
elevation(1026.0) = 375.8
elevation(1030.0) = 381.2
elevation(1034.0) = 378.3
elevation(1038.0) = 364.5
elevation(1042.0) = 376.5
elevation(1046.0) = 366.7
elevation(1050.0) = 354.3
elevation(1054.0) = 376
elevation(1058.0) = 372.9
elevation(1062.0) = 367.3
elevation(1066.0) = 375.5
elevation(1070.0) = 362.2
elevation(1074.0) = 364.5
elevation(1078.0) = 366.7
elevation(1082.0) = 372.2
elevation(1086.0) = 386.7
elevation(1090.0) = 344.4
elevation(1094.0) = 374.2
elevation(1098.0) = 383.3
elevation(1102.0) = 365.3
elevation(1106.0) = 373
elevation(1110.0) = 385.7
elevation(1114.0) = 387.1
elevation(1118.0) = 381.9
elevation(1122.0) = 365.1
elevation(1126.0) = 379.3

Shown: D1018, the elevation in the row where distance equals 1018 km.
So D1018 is 366.7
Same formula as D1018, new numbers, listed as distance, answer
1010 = 374.2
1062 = 367.3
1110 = 385.7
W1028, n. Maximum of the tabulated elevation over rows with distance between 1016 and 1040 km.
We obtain 381.2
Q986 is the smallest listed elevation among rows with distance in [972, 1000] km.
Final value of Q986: 375.8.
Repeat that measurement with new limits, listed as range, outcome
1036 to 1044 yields 364.5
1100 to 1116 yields 365.3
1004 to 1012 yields 367.1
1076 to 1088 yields 366.7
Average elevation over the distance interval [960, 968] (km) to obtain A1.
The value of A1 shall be 374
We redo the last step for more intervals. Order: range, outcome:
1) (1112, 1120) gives 384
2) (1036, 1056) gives 368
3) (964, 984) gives 403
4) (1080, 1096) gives 369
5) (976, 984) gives 434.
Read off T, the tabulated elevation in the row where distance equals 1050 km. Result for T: 354.3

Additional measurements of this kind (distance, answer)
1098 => 383.3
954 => 370.2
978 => 418.4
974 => 375.8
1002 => 392.3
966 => 377.2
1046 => 366.7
